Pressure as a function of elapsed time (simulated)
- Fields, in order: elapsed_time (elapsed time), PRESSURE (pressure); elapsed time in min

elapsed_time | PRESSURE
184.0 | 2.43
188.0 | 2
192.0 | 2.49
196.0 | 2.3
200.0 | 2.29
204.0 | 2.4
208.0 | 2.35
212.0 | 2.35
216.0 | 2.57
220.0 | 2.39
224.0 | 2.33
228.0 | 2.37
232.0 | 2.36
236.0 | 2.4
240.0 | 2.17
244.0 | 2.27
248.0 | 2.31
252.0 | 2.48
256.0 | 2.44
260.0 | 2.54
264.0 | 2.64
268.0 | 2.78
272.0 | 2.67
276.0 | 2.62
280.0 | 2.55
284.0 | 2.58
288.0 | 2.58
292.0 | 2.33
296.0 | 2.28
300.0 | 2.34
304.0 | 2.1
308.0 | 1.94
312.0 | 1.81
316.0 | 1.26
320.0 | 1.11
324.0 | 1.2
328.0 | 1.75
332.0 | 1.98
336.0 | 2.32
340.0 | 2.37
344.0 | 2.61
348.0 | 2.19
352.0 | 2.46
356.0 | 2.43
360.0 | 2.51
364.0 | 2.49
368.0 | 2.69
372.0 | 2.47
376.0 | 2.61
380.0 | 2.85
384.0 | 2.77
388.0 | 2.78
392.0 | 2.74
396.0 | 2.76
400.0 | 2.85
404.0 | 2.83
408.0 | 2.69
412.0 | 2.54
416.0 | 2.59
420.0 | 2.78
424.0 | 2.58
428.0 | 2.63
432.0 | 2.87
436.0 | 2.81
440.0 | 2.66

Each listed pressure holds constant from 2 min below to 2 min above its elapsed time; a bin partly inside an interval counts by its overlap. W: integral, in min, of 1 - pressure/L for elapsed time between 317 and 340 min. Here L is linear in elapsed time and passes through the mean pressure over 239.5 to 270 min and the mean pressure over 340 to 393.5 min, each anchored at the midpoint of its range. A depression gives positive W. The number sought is 7.47 min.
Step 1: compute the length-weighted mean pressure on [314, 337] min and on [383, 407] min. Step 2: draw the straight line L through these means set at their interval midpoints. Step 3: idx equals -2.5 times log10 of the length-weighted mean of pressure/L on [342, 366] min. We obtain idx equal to -0.186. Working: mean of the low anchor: 1.57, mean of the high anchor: 2.79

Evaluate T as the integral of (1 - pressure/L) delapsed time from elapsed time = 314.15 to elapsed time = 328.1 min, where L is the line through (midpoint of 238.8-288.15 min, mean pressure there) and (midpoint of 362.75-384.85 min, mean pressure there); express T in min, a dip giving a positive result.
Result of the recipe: 7.1 min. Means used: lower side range 2.51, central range 1.27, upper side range 2.65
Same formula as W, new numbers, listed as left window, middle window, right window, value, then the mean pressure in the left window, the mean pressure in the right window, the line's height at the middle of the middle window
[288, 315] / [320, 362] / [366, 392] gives 5.2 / 2.13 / 2.7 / 2.42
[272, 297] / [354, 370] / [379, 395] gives 1.1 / 2.51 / 2.78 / 2.71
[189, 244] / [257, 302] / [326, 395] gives -2.4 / 2.36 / 2.48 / 2.41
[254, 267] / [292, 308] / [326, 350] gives 1.1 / 2.56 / 2.2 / 2.38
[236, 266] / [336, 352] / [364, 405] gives 1.4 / 2.41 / 2.72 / 2.63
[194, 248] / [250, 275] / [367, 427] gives -1.7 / 2.35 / 2.7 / 2.43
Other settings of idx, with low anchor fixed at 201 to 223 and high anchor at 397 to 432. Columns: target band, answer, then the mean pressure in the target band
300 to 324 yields 0.46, 1.67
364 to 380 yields 0.01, 2.61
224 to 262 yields 0.04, 2.37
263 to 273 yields -0.09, 2.7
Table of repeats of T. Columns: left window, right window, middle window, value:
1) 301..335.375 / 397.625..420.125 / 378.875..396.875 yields -2.23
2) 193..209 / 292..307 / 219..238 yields -0.46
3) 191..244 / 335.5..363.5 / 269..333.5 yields 8.54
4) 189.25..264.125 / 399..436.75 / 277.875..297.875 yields 0.16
